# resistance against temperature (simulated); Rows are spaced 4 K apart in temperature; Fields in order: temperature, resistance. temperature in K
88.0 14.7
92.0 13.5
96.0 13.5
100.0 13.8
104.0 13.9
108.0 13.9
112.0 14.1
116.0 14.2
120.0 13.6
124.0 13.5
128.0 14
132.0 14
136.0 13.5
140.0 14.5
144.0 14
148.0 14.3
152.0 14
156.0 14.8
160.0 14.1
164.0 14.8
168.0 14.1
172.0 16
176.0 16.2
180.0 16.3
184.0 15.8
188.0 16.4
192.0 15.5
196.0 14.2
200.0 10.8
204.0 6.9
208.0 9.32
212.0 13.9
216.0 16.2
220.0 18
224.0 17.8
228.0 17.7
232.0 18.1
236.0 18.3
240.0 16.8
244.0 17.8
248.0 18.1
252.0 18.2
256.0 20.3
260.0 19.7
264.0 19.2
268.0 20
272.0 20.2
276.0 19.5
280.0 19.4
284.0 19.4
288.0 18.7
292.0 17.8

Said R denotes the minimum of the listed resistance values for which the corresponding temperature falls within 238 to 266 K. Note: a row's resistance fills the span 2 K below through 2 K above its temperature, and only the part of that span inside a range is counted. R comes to 16.8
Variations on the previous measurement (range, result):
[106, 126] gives 13.5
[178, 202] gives 10.8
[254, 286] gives 19.2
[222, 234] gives 17.7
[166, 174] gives 14.1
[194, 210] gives 6.9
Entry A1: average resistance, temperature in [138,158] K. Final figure 14.3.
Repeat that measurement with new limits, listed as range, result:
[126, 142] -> 14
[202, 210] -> 8.11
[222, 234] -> 17.9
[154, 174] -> 14.8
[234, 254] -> 17.8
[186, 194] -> 15.9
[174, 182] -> 16.2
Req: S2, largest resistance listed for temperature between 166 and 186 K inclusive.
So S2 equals 16.3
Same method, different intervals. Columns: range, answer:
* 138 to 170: 14.8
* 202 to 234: 18.1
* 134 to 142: 14.5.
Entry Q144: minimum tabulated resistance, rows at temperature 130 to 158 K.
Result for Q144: 13.5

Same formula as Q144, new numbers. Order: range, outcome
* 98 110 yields 13.8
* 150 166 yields 14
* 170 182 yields 16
